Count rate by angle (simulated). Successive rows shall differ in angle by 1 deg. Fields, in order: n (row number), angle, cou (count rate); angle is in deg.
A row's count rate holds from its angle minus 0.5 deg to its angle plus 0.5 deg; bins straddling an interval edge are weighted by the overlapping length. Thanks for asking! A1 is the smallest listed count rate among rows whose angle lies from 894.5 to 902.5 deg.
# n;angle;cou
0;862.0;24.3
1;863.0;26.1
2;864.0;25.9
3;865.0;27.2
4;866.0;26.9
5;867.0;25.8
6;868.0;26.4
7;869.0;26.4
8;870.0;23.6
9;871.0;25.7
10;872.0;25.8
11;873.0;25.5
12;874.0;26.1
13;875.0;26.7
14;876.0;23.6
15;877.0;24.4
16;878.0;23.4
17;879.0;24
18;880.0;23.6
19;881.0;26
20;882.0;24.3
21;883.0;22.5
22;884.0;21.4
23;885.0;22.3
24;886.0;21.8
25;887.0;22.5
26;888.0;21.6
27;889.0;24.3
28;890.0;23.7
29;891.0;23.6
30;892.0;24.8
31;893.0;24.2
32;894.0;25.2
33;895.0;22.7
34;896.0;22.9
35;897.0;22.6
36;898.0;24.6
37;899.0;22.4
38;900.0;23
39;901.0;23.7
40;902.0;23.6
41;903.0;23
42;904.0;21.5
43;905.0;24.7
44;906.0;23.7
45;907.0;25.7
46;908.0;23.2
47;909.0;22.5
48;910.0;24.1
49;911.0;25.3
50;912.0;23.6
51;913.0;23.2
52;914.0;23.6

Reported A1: 22.4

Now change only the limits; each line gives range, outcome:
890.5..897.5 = 22.6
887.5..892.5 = 21.6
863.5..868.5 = 25.8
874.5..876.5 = 23.6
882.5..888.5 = 21.4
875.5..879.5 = 23.4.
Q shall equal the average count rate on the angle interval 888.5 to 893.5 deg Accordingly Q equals 24.1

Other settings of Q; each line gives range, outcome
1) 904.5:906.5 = 24.2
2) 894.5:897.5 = 22.7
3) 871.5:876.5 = 25.5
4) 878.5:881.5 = 24.5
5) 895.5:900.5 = 23.1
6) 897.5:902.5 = 23.5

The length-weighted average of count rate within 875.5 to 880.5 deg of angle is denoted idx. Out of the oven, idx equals 23.8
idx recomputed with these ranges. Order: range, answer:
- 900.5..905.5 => 23.3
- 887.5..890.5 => 23.2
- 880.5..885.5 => 23.3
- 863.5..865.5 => 26.5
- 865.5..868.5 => 26.4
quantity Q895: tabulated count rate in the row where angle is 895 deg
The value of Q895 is 22.7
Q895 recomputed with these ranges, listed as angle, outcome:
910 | 24.1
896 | 22.9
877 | 24.4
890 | 23.7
